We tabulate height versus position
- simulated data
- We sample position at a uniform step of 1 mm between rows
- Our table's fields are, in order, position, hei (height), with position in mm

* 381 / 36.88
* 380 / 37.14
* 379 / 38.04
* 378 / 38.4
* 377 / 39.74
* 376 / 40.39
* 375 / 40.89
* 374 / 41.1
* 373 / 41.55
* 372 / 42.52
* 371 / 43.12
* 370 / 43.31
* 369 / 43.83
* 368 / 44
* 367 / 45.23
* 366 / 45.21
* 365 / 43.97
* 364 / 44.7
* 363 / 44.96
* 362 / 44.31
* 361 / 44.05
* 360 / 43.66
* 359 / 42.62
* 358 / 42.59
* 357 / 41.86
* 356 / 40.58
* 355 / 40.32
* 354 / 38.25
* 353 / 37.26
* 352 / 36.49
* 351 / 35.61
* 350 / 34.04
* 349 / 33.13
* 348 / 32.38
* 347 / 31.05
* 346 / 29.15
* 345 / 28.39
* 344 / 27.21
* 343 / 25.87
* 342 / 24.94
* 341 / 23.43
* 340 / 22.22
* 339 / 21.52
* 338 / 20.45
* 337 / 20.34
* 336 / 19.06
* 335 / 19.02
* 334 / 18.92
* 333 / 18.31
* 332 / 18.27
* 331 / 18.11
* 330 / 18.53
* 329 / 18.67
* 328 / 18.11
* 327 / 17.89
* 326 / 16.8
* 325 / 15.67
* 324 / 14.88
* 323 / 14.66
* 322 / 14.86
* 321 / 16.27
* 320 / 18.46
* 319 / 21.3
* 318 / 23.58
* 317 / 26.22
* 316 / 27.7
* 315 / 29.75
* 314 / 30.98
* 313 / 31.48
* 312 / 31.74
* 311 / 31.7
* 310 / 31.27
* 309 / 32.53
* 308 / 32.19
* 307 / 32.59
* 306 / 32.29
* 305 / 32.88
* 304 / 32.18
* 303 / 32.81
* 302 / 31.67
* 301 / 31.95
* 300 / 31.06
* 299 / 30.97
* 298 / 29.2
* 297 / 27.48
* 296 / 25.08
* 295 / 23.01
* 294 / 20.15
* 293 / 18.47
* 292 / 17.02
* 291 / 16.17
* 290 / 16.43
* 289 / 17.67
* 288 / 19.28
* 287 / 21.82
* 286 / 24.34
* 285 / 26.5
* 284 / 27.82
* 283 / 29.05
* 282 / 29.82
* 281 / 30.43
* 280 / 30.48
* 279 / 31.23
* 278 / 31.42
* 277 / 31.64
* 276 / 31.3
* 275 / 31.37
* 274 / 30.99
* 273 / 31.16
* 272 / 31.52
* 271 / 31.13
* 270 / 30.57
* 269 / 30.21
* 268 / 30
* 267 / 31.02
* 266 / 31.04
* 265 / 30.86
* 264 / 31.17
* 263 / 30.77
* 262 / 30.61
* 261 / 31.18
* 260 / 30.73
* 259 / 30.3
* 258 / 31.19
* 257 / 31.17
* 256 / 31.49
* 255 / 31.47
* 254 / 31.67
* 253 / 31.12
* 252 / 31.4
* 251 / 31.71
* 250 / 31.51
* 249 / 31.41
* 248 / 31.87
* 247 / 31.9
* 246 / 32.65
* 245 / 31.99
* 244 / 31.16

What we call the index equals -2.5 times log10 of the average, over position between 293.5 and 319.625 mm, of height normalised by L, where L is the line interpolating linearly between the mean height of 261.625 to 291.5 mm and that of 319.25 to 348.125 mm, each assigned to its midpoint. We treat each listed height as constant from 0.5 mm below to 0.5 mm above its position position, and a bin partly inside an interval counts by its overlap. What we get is -0.207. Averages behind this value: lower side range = 28.3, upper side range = 20.7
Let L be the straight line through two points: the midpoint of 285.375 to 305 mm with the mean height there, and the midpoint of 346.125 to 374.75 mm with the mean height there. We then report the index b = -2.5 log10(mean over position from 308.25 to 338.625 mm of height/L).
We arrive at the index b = 0.38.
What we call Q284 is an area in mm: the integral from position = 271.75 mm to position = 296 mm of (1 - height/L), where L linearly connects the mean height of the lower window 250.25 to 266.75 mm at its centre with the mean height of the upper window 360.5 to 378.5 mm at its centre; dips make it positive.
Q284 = 5.7 mm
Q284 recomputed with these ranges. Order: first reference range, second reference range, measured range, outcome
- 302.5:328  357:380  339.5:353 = 2.2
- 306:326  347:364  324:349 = 8.3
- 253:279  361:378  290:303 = 3.6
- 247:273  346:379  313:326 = 5.4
